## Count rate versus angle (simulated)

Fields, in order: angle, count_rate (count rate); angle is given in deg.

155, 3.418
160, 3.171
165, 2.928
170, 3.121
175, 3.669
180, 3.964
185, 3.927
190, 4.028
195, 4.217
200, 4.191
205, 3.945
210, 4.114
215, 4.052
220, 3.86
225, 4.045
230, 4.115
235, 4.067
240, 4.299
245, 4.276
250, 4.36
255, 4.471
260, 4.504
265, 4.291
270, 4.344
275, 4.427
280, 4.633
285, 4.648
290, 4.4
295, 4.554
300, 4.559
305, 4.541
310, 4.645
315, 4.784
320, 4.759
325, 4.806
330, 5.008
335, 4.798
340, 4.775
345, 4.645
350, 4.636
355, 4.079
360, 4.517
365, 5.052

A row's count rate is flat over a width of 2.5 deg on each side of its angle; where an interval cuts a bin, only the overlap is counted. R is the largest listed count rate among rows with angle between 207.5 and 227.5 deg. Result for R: 4.114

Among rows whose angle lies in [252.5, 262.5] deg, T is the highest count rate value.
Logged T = 4.504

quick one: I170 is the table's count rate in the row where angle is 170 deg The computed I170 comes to 3.121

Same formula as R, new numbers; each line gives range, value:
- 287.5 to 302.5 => 4.559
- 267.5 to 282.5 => 4.633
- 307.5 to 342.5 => 5.008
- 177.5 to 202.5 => 4.217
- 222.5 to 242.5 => 4.299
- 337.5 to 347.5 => 4.775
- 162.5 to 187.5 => 3.964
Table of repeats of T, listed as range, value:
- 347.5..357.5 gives 4.636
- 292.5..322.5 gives 4.784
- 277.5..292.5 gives 4.648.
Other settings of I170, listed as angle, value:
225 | 4.045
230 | 4.115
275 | 4.427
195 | 4.217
